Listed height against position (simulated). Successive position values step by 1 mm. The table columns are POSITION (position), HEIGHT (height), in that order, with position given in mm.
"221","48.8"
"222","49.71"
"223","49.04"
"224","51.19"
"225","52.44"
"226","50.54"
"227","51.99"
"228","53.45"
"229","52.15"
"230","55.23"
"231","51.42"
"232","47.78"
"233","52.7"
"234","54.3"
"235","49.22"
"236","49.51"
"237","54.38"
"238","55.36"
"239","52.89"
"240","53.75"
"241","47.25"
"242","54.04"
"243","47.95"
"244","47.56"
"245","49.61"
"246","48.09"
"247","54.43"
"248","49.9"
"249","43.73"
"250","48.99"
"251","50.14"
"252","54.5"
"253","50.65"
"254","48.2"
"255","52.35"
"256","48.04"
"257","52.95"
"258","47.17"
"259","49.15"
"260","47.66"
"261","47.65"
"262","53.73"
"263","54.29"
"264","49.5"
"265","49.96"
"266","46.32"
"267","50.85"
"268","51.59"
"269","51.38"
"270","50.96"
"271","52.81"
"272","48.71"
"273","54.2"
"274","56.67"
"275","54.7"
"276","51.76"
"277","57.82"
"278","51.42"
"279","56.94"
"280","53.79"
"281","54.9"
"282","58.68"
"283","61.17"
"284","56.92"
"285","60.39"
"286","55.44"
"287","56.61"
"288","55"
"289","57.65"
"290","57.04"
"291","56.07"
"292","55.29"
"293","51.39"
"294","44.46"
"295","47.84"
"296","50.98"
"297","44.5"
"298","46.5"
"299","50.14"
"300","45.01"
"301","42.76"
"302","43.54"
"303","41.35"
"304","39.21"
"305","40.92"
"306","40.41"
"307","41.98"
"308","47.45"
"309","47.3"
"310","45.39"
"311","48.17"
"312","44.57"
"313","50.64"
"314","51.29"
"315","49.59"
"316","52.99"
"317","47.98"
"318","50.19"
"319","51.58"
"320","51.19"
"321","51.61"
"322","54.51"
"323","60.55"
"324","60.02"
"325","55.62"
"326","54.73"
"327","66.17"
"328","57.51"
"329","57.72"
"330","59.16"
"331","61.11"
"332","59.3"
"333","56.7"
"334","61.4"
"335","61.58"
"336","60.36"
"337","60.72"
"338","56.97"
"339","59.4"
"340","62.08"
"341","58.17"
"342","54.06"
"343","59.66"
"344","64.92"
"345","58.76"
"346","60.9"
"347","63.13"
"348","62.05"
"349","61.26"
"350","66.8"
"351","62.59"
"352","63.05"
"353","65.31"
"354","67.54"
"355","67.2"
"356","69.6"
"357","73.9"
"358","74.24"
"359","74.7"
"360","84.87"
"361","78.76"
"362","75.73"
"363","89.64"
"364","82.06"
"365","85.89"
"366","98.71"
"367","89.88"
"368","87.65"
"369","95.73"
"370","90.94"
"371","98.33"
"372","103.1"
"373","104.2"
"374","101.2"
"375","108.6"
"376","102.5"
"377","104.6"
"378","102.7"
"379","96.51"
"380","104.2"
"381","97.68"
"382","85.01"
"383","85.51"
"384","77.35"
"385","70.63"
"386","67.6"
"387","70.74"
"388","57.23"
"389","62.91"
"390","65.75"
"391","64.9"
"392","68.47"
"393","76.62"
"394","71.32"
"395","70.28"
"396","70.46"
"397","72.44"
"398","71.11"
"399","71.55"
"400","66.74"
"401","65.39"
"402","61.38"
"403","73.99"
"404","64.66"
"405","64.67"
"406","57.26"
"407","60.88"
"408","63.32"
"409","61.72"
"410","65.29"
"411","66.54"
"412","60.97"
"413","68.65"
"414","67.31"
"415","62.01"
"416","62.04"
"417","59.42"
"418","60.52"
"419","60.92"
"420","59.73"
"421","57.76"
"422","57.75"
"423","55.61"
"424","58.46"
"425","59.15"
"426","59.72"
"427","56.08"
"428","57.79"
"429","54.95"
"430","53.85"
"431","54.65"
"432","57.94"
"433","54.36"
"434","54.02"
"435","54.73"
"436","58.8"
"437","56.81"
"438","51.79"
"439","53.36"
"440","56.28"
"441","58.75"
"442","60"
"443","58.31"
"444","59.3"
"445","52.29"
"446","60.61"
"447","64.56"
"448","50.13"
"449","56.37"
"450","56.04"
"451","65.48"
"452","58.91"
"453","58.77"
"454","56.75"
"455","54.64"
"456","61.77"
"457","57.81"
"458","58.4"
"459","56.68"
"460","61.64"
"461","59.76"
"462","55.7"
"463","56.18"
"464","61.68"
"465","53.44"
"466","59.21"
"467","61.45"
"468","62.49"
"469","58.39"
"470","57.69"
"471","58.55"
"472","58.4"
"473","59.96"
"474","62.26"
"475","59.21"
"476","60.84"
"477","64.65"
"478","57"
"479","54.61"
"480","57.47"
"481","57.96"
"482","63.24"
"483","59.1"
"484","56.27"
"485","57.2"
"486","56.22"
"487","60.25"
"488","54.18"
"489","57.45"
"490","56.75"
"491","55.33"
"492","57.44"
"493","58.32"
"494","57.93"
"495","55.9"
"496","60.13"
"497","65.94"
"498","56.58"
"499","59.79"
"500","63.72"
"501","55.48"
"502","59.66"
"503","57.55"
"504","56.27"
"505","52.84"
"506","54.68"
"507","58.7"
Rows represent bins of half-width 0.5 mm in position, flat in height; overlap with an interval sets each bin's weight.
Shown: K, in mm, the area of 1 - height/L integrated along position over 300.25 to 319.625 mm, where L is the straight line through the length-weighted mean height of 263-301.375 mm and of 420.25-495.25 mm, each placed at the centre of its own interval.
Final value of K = 2.6 mm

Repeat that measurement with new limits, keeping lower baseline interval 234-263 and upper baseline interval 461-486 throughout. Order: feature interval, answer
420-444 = 0.25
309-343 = -1.35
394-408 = -2.71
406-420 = -1.52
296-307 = 1.83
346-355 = -1.61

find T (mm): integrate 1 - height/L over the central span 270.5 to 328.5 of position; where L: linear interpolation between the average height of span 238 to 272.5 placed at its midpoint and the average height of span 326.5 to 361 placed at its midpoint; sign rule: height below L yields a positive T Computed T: 5.2 mm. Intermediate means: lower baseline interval 50.3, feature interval 51.6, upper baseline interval 63.5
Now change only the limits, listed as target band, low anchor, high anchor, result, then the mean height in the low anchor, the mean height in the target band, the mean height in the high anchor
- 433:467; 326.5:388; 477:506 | 3.08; 75.4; 57.6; 57.9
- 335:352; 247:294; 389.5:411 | -0.02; 52.6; 60.8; 67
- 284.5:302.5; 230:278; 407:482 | 0.51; 51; 51.1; 58.8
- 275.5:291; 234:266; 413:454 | -1.37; 50.4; 56.4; 58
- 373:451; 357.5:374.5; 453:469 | 8.24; 89.2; 66.9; 58.5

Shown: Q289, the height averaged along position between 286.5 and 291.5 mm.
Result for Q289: 56.5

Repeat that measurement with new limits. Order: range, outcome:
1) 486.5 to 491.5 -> 56.8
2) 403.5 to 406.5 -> 62.2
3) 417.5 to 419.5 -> 60.7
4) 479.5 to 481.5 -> 57.7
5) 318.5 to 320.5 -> 51.4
